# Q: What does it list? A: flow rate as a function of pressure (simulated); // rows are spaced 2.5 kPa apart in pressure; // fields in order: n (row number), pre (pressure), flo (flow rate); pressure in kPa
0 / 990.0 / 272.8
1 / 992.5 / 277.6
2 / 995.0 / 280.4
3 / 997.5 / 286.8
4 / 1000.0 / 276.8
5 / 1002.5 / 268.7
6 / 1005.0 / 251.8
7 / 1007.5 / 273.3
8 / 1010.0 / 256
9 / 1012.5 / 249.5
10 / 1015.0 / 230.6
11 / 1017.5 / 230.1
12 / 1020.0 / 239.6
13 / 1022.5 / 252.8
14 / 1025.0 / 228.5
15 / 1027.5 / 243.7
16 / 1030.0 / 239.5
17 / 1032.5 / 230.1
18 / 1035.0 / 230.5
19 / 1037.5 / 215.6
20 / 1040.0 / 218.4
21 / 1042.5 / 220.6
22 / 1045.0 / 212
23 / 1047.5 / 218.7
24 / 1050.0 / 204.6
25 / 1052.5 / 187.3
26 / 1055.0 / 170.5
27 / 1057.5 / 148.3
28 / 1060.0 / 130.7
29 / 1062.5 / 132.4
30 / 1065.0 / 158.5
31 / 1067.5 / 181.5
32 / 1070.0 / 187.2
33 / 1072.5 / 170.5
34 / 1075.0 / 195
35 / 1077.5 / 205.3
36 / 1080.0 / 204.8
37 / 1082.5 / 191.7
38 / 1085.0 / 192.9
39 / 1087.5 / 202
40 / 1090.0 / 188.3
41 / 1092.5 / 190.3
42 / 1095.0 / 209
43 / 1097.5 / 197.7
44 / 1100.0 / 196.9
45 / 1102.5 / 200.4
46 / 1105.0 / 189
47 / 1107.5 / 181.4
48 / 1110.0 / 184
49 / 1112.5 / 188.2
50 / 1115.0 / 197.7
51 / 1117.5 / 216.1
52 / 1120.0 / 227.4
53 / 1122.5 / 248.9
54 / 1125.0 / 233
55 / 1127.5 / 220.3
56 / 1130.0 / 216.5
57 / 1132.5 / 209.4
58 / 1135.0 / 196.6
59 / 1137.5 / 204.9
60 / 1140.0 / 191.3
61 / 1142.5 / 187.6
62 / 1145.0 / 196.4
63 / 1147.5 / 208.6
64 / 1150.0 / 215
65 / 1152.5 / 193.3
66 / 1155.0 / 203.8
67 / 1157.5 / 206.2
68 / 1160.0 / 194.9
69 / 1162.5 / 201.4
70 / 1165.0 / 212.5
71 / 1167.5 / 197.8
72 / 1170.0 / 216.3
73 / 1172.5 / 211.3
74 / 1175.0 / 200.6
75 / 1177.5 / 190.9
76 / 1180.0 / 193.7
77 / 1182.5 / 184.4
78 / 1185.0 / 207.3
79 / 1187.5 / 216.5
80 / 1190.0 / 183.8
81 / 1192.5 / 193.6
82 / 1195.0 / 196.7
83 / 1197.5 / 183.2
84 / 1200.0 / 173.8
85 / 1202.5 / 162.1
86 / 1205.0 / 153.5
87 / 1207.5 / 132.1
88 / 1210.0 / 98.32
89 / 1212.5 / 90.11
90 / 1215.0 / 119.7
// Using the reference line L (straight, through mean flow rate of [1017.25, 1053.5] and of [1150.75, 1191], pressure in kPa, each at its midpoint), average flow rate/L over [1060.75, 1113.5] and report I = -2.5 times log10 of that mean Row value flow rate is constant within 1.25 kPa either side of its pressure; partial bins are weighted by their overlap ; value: 0.15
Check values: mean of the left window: 225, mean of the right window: 201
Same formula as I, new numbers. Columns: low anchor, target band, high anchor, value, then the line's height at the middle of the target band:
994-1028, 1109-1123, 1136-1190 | 0.05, 218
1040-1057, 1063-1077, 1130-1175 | 0.14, 202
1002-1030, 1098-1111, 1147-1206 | 0.15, 219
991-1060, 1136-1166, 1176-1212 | -0.06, 190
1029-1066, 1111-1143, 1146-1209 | -0.09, 194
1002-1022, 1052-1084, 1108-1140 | 0.30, 230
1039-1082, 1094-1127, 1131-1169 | -0.06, 194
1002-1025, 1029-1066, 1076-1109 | 0.17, 226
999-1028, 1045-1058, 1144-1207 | 0.24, 237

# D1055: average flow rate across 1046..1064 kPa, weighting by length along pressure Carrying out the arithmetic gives 171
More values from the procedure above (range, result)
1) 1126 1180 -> 204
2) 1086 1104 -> 198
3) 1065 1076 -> 180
